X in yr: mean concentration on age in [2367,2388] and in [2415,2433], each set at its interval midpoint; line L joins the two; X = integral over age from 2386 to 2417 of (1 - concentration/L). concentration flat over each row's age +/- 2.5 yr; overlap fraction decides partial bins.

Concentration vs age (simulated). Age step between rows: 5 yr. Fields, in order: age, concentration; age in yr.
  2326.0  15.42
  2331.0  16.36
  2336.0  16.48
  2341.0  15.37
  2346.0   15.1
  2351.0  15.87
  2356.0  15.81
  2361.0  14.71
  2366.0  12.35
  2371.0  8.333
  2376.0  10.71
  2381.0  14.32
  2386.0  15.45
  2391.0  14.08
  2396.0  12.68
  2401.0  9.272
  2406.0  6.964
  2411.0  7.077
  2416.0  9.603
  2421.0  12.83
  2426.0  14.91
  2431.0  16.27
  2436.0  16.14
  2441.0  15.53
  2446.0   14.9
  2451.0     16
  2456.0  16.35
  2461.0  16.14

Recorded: 5.9 yr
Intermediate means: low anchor 12.1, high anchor 13.6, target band 10.4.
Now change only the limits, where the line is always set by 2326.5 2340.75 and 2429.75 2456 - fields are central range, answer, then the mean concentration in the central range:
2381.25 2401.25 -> 3.1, 13.4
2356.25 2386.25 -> 6.2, 12.7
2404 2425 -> 8.3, 9.58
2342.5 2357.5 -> 0.5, 15.6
